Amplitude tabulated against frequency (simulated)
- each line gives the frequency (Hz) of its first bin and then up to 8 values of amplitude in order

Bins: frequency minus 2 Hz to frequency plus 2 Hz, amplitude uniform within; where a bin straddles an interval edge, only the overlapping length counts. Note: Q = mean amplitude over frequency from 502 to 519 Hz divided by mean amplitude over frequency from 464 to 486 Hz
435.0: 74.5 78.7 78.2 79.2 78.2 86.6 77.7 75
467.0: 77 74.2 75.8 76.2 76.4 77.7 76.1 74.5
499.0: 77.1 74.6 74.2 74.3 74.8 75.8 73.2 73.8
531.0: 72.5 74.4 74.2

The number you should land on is 1.0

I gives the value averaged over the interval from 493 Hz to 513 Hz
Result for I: 74.9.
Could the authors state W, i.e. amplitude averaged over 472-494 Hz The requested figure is 76.2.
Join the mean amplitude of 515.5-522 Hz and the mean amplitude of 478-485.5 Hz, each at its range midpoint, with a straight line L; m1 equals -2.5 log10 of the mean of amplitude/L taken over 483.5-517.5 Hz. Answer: 0.005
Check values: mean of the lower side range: 76.4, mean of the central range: 75.5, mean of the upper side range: 75.2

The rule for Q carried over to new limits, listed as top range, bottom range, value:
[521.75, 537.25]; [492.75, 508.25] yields 0.98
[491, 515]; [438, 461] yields 0.94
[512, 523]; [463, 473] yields 0.99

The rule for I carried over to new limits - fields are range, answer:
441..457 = 80.6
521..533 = 73.2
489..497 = 75.3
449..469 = 78.9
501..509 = 74.4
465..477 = 75.7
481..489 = 77.1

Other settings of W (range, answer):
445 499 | 77.3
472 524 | 75.5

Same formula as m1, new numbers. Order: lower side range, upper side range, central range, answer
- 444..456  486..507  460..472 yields 0.05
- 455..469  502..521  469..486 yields 0.02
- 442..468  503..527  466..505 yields 0.01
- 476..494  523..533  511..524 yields -0.01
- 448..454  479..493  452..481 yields 0.01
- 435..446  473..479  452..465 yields -0.04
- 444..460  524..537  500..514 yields 0.01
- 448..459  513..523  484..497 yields 0.02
